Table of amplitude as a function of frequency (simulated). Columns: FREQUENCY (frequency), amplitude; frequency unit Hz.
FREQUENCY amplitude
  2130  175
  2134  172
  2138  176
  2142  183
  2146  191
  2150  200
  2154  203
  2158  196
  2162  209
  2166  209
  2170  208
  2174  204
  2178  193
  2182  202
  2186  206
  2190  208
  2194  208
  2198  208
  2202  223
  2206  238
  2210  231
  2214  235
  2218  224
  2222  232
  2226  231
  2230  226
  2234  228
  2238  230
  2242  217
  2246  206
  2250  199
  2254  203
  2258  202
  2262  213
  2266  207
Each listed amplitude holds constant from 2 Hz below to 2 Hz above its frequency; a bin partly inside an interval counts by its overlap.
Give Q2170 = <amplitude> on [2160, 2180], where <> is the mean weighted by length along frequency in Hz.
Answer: 205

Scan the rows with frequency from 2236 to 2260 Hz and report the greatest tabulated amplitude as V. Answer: 230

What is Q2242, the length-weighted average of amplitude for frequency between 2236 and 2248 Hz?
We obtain 218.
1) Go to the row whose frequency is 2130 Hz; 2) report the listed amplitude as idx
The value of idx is 175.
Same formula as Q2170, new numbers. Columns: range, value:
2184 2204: 211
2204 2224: 232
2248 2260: 201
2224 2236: 228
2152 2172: 205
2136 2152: 188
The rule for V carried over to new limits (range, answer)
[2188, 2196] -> 208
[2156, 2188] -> 209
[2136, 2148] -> 191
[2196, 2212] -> 238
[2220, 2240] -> 232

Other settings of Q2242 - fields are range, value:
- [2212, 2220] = 230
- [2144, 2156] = 198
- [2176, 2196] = 203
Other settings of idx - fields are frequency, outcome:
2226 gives 231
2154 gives 203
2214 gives 235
